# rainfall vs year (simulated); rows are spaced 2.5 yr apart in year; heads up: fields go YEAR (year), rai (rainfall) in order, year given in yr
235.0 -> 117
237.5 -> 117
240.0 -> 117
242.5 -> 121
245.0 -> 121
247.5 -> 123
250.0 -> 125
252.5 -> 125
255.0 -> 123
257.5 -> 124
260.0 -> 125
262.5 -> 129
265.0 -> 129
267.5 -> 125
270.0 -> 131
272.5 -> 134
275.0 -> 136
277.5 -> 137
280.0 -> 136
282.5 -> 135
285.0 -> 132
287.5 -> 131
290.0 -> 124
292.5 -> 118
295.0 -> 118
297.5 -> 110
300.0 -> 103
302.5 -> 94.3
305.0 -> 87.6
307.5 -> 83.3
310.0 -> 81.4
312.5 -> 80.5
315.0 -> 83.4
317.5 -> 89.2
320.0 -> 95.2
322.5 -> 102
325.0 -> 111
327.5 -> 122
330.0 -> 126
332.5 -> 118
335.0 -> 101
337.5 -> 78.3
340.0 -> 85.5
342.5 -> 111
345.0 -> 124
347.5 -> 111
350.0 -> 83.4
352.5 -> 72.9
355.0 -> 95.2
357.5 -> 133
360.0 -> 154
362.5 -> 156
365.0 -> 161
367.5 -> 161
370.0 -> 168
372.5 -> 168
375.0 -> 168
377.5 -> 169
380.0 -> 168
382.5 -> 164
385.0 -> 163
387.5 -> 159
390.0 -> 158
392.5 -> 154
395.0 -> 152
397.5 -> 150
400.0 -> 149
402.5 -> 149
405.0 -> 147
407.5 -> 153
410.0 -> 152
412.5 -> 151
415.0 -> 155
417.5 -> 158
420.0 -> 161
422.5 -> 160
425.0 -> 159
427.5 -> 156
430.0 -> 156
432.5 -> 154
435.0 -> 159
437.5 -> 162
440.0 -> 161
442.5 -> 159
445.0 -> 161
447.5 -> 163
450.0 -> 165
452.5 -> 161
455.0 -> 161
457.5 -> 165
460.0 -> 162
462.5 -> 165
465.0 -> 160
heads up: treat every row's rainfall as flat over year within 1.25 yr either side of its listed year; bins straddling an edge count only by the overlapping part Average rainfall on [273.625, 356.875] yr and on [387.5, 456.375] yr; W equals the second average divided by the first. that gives 1.47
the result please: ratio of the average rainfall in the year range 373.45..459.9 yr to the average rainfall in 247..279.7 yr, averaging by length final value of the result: 1.23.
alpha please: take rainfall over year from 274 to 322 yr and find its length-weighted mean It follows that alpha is 109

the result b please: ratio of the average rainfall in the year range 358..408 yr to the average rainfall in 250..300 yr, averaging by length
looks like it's 1.25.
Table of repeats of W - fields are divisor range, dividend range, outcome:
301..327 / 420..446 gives 1.73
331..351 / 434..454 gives 1.58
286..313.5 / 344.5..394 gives 1.40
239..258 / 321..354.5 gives 0.84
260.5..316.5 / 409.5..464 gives 1.38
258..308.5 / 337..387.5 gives 1.12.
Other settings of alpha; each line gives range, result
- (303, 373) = 111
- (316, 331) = 107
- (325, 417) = 138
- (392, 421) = 152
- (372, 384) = 167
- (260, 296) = 130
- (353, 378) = 150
